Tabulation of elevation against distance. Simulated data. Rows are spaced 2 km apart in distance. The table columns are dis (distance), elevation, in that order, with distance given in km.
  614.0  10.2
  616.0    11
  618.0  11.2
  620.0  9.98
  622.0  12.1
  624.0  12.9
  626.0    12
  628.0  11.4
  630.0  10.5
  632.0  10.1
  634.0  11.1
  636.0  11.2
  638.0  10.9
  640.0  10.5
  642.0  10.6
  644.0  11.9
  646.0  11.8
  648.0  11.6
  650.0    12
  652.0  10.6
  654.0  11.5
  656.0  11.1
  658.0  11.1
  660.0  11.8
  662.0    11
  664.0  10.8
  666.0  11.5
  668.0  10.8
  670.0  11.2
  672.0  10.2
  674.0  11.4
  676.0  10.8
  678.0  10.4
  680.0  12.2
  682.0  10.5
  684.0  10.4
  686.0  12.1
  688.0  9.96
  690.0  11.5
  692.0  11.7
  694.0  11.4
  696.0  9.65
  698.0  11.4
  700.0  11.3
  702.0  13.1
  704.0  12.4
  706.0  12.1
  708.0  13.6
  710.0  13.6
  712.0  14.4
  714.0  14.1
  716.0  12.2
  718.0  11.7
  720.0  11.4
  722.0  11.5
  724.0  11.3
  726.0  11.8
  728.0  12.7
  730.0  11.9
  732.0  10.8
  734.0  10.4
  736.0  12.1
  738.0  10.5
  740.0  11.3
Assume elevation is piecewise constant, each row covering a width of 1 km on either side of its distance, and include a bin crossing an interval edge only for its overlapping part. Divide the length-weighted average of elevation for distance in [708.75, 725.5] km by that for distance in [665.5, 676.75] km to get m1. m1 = 1.14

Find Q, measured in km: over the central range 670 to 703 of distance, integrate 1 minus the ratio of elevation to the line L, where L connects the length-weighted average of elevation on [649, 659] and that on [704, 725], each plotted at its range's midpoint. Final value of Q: 2.3 km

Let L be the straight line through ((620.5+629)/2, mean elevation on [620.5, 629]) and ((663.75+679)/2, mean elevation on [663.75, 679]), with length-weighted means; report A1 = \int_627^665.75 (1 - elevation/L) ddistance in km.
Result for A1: 1.10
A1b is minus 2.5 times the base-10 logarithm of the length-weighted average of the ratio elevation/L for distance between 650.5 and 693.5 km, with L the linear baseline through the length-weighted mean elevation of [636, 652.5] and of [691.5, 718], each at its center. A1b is 0.06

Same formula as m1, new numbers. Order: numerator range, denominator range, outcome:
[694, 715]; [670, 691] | 1.14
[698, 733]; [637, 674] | 1.10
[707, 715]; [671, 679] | 1.30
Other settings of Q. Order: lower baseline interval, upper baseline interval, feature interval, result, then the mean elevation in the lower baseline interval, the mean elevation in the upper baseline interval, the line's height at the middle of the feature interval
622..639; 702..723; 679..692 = 1.2 km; 11.3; 12.7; 12.3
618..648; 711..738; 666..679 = 0.8 km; 11.2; 12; 11.5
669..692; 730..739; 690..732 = -4.1 km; 11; 11.1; 11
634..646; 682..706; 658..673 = 0.2 km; 11.1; 11.4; 11.2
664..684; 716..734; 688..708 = -0.7 km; 11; 11.6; 11.3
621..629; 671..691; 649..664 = 0.2 km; 12.1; 10.9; 11.5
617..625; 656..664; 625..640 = 0.6 km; 11.5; 11.2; 11.4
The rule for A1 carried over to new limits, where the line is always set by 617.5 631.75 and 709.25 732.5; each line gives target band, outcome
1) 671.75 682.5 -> 0.8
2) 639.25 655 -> 0.4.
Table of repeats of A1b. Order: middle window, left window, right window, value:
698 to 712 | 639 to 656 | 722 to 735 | -0.12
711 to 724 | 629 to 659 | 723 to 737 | -0.09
